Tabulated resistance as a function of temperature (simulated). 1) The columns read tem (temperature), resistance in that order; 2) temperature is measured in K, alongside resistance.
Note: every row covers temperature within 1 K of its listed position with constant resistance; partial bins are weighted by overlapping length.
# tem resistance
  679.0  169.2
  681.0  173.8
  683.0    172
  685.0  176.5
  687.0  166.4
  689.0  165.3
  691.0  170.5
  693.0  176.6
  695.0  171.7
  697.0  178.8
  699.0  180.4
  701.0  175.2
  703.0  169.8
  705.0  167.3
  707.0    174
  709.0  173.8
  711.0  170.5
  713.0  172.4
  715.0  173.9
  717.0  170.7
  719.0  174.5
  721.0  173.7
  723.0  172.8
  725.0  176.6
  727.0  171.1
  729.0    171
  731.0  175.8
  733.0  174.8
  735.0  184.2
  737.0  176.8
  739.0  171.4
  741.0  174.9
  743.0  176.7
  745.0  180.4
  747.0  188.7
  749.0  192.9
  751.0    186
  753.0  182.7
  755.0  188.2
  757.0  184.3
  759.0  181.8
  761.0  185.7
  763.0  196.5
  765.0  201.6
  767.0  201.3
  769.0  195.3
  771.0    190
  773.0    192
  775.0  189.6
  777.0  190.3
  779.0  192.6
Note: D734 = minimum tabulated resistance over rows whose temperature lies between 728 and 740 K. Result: 171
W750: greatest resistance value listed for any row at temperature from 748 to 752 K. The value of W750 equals 192.9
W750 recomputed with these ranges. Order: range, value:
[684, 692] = 176.5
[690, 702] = 180.4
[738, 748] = 188.7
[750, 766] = 201.6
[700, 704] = 175.2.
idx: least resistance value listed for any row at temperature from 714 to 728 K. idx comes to 170.7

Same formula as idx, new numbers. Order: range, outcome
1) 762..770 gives 195.3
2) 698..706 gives 167.3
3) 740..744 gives 174.9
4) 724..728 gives 171.1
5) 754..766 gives 181.8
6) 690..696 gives 170.5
